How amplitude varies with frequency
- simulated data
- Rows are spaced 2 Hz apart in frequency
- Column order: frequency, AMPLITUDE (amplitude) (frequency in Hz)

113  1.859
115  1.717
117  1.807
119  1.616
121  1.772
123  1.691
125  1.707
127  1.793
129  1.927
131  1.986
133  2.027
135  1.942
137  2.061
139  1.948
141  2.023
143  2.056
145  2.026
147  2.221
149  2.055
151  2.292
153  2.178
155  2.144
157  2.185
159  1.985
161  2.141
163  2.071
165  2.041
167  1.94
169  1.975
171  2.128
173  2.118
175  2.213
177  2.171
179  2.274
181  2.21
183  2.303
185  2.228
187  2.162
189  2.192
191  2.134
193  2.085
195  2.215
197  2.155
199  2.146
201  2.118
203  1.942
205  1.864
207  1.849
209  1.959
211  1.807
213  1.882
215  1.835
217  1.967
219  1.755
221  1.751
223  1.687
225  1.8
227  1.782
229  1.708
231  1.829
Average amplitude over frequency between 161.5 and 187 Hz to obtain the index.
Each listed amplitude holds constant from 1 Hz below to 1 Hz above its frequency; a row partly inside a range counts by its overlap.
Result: 2.14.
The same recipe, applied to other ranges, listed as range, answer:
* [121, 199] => 2.08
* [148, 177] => 2.11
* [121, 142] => 1.9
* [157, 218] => 2.07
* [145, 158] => 2.17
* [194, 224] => 1.93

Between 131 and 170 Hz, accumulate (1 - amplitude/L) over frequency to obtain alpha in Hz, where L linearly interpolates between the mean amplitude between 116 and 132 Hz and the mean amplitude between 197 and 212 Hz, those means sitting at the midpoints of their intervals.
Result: -4.6 Hz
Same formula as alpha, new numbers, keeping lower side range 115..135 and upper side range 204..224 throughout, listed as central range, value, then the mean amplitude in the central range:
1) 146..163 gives -3.02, 2.15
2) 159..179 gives -2.93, 2.09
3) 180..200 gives -3.86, 2.18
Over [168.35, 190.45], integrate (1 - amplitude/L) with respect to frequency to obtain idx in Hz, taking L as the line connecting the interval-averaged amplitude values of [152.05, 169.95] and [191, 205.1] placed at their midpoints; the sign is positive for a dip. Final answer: -1.0 Hz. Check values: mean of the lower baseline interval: 2.07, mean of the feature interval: 2.18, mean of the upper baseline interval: 2.09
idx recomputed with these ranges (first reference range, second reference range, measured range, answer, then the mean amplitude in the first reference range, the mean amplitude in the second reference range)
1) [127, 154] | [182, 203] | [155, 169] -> 0.2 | 2.05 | 2.16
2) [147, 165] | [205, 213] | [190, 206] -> -1.3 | 2.13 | 1.87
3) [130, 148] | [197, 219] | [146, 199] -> -4.3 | 2.03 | 1.94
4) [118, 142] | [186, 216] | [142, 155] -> -1.5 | 1.87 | 2.02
